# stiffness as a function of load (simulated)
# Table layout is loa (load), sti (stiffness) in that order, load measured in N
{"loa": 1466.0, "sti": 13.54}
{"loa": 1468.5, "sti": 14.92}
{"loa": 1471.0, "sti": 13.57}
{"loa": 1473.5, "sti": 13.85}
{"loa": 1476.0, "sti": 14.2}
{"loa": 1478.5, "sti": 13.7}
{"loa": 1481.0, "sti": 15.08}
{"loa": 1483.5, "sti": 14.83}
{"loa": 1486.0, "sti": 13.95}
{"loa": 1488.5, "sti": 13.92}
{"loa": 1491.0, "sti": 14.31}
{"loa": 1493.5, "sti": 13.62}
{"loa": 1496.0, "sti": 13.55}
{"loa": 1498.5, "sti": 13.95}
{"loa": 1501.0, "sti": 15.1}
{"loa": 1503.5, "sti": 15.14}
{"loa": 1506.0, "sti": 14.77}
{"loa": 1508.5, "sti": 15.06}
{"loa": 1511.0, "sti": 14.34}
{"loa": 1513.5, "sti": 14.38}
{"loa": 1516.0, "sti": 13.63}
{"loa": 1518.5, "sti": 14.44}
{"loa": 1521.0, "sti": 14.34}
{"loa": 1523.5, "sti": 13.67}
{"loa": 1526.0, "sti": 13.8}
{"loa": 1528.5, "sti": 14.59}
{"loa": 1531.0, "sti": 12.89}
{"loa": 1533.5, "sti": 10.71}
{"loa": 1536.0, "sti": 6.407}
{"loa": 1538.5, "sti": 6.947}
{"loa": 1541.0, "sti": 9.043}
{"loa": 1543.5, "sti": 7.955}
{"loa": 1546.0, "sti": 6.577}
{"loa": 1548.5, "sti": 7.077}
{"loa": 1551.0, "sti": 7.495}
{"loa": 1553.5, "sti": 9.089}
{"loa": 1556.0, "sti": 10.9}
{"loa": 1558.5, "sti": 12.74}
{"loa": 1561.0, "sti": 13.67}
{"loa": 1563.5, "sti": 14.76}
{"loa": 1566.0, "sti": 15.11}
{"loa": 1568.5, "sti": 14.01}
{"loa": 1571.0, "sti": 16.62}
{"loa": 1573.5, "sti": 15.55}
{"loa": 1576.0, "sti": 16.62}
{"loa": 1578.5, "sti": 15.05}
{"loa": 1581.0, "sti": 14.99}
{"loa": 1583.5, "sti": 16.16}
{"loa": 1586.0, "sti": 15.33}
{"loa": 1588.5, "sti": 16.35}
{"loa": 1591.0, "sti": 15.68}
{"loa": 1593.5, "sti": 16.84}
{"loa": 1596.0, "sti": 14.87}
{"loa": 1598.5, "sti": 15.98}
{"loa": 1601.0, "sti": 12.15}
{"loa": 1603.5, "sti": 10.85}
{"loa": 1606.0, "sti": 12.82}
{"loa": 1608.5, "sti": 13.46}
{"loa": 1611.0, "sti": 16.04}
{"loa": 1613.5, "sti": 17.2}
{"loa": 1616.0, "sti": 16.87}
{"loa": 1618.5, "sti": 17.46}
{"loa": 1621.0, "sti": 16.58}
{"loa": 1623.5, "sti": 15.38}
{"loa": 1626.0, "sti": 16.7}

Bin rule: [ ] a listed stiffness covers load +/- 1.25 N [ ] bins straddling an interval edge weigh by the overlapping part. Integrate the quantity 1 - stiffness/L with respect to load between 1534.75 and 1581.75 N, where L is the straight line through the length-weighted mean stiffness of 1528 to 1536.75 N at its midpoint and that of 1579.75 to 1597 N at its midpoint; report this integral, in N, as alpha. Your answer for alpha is 6.7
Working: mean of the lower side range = 11.1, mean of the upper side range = 15.8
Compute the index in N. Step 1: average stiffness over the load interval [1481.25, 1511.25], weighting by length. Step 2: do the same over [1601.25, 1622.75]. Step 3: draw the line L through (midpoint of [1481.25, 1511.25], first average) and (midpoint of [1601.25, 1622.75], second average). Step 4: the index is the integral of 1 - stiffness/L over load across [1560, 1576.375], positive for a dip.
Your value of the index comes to -0.4 N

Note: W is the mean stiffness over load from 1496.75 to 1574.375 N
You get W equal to 12.4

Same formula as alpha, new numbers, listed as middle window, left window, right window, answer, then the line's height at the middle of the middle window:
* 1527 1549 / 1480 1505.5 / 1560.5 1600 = 8.3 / 14.9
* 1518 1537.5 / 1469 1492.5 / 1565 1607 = 2.8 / 14.5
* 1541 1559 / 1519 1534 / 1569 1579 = 7.4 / 14.7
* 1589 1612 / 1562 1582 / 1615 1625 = 2.4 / 16.1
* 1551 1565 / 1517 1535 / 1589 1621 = 2.2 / 14.1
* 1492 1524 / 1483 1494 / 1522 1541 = -3.9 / 12.8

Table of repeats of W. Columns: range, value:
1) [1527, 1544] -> 9.93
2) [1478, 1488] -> 14.4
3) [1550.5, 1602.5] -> 14.4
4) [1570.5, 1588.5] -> 15.8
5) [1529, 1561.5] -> 9.37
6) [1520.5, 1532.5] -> 13.8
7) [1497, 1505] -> 14.7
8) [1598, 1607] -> 12.7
